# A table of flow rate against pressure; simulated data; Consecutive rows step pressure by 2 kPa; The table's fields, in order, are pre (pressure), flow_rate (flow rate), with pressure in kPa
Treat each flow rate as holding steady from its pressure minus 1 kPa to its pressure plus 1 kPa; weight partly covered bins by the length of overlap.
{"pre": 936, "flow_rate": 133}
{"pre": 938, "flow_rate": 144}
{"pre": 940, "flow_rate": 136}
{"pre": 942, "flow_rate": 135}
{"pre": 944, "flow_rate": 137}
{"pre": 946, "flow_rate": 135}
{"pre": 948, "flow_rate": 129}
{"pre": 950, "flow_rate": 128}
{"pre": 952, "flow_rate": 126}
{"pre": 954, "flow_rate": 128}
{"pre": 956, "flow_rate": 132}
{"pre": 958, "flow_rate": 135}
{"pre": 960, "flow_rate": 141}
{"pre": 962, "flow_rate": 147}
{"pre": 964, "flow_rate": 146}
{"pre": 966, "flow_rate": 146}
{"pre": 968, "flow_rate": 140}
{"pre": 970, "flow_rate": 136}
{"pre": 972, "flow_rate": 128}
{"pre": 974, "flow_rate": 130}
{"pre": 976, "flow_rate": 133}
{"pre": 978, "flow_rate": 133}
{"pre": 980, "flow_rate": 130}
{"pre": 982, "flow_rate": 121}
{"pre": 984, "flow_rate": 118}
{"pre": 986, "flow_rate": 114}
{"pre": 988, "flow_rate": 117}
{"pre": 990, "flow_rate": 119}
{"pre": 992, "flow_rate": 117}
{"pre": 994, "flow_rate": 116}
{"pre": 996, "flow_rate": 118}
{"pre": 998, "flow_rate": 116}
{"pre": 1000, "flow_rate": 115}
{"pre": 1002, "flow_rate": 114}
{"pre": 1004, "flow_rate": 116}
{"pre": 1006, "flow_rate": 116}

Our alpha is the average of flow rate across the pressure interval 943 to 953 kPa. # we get 131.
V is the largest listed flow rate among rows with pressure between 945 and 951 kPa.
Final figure 135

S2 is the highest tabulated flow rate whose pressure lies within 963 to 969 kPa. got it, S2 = 146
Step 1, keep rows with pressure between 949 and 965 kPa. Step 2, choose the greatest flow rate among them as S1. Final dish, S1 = 147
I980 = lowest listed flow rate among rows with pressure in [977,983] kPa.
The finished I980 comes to 121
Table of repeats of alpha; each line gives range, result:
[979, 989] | 120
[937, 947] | 137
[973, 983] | 129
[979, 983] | 126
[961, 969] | 145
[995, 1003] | 116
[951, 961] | 132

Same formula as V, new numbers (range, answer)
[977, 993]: 133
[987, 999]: 119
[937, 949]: 144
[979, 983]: 130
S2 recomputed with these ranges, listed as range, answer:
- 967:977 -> 140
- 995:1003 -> 118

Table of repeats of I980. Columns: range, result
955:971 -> 132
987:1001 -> 115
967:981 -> 128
